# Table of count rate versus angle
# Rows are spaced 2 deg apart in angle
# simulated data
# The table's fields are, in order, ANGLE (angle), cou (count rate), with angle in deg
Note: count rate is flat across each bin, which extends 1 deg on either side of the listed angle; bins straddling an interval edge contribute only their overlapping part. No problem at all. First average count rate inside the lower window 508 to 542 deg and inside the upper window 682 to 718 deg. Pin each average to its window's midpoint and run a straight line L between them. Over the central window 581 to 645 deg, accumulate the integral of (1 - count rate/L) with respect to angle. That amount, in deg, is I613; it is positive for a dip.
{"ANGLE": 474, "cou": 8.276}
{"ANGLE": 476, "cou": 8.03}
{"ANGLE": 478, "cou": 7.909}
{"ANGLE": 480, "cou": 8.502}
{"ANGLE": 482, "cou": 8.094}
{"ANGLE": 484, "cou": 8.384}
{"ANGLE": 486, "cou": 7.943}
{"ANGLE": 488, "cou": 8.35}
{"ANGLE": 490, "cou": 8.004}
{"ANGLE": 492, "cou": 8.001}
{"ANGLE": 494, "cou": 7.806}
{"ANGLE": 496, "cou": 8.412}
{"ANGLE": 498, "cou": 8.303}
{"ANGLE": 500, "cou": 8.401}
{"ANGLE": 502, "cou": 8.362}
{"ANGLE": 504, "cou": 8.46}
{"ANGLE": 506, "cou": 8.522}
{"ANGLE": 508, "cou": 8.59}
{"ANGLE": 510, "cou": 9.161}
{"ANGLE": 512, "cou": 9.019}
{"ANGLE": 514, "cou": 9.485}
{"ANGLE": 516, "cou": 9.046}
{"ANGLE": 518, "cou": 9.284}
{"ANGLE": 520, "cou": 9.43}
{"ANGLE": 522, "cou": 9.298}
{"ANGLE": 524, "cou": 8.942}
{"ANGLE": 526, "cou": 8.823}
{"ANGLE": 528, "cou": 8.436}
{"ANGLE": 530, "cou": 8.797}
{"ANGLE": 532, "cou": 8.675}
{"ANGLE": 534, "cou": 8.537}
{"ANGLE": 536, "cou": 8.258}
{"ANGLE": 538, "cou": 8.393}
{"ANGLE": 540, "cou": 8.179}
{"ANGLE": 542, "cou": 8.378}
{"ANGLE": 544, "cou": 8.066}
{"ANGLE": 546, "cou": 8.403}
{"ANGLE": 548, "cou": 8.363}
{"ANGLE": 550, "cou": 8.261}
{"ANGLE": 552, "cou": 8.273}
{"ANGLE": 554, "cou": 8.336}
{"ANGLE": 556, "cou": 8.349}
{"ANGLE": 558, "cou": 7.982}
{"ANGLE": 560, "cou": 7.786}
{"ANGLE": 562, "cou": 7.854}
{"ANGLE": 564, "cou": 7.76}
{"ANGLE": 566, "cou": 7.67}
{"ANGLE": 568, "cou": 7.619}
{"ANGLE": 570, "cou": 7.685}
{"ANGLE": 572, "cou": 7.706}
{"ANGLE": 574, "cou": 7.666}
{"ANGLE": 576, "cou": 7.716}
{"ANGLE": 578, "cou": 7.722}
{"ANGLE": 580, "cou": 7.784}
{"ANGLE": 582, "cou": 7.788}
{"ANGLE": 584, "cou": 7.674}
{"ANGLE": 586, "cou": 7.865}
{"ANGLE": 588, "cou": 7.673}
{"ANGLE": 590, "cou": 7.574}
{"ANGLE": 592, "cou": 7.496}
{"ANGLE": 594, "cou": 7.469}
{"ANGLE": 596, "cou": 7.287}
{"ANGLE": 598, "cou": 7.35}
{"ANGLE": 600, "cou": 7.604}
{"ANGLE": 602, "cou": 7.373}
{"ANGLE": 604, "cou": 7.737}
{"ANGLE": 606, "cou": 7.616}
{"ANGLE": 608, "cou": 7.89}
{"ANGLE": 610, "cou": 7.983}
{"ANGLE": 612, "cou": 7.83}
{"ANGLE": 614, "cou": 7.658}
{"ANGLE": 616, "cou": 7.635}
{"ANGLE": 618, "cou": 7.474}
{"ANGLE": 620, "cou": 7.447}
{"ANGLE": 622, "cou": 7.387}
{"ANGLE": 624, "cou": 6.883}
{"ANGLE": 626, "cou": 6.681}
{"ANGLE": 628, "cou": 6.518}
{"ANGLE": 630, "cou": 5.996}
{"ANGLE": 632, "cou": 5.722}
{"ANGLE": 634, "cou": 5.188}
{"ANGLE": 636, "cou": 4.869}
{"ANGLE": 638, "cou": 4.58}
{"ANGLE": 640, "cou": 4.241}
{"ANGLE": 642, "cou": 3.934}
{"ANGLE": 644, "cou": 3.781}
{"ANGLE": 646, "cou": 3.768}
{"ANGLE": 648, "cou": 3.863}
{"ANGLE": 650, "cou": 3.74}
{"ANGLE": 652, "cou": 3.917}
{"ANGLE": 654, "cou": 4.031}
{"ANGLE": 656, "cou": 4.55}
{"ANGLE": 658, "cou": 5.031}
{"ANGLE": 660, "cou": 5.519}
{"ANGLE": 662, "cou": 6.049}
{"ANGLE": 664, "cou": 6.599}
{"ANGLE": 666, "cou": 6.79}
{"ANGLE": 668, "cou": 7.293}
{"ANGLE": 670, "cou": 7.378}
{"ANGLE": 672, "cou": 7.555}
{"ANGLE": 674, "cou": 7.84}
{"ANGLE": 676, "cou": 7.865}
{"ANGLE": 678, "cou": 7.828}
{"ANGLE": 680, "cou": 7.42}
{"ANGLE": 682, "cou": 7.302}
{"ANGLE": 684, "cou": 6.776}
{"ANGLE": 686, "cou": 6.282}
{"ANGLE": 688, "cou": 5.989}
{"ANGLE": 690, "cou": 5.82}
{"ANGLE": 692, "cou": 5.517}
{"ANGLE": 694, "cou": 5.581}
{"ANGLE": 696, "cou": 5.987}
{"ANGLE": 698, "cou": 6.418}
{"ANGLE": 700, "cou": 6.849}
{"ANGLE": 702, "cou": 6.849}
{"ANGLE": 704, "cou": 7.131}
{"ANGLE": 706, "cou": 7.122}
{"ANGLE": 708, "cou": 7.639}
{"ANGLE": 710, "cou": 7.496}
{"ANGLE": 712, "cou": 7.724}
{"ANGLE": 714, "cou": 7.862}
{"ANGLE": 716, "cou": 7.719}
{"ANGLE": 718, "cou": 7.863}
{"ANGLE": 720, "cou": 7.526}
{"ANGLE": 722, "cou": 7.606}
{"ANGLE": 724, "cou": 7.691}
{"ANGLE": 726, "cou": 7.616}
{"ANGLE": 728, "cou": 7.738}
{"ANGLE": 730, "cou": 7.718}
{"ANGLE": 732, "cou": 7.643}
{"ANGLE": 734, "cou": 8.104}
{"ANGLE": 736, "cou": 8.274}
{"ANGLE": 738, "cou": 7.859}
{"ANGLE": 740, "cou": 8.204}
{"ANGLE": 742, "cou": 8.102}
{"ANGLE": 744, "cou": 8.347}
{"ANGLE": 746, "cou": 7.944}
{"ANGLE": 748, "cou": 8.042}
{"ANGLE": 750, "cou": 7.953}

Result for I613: 8.3 deg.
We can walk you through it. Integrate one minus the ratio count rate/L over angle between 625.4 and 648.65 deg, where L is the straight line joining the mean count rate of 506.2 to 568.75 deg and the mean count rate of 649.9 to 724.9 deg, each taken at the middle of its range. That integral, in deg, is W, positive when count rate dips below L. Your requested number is 7.6 deg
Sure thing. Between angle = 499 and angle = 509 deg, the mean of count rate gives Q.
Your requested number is 8.47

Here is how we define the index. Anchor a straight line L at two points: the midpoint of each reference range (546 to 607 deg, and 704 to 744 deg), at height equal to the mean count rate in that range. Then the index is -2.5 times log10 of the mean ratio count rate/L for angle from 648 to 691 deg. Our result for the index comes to 0.24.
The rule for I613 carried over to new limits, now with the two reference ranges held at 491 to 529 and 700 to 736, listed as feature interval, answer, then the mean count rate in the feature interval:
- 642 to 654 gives 6.2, 3.84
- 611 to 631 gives 2.4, 7.15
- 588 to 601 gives 1.2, 7.48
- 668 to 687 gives 1.1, 7.36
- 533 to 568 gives 1.5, 8.15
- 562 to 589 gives 2.1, 7.72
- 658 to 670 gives 2.2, 6.41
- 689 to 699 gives 2.4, 5.86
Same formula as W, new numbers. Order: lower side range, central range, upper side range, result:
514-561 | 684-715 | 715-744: 4.9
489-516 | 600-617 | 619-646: -4.5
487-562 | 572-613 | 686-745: 2.1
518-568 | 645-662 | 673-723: 6.9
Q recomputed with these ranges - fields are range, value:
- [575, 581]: 7.74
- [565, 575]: 7.67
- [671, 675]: 7.7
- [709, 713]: 7.61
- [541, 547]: 8.28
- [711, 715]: 7.79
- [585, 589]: 7.77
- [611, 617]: 7.71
